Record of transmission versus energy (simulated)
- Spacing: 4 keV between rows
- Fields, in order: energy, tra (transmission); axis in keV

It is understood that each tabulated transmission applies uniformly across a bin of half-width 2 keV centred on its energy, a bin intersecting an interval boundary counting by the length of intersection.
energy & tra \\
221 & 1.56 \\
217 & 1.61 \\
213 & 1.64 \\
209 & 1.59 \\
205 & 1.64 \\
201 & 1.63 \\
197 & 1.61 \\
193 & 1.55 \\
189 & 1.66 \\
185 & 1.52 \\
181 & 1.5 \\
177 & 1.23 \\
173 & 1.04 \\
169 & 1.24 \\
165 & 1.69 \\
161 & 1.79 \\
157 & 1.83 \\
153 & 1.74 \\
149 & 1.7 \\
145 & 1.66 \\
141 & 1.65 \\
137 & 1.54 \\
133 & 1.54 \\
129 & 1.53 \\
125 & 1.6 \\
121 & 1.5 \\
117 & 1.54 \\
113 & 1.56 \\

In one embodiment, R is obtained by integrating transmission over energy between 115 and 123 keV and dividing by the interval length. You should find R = 1.52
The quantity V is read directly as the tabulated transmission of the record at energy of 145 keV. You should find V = 1.66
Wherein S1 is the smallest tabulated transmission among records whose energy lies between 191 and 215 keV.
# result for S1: 1.55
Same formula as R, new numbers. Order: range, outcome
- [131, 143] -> 1.58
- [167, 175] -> 1.14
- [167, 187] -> 1.31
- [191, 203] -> 1.6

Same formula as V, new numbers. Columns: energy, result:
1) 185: 1.52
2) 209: 1.59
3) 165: 1.69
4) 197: 1.61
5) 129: 1.53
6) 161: 1.79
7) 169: 1.24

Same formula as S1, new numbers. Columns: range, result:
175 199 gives 1.23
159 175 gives 1.04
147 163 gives 1.7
